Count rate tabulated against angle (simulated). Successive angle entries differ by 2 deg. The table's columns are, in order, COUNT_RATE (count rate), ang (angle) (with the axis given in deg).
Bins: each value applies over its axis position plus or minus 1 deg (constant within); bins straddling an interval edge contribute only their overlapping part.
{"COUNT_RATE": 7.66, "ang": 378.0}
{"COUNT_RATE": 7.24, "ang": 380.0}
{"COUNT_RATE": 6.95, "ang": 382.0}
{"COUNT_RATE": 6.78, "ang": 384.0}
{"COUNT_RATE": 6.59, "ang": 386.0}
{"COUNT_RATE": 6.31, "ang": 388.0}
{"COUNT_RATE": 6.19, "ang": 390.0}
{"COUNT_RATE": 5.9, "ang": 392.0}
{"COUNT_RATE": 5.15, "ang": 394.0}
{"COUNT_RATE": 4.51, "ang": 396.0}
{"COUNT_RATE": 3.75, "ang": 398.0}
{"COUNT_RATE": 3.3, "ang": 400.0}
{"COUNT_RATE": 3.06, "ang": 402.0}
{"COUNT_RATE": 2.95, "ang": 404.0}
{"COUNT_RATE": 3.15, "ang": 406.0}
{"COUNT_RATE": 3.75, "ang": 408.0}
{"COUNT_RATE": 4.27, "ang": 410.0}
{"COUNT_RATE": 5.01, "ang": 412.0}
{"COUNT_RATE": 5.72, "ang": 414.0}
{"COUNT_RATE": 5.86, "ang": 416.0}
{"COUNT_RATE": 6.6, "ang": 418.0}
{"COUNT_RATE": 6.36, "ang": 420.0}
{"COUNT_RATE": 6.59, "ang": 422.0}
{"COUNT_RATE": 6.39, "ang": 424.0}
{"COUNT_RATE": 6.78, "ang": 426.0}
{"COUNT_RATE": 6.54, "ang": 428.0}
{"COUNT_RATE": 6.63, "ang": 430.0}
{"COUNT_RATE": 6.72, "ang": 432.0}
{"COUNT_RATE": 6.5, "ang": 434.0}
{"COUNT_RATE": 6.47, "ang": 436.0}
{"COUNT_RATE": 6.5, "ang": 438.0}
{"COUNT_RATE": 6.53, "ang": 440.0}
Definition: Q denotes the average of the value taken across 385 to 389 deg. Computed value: 6.45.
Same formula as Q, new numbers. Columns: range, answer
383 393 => 6.35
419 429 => 6.53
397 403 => 3.37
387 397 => 5.61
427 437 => 6.57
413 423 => 6.23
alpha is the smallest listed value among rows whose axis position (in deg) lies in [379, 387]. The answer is 6.59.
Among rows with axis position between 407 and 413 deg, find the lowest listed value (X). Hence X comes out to 3.75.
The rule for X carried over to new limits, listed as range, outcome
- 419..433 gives 6.36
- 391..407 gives 2.95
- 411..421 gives 5.01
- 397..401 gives 3.3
